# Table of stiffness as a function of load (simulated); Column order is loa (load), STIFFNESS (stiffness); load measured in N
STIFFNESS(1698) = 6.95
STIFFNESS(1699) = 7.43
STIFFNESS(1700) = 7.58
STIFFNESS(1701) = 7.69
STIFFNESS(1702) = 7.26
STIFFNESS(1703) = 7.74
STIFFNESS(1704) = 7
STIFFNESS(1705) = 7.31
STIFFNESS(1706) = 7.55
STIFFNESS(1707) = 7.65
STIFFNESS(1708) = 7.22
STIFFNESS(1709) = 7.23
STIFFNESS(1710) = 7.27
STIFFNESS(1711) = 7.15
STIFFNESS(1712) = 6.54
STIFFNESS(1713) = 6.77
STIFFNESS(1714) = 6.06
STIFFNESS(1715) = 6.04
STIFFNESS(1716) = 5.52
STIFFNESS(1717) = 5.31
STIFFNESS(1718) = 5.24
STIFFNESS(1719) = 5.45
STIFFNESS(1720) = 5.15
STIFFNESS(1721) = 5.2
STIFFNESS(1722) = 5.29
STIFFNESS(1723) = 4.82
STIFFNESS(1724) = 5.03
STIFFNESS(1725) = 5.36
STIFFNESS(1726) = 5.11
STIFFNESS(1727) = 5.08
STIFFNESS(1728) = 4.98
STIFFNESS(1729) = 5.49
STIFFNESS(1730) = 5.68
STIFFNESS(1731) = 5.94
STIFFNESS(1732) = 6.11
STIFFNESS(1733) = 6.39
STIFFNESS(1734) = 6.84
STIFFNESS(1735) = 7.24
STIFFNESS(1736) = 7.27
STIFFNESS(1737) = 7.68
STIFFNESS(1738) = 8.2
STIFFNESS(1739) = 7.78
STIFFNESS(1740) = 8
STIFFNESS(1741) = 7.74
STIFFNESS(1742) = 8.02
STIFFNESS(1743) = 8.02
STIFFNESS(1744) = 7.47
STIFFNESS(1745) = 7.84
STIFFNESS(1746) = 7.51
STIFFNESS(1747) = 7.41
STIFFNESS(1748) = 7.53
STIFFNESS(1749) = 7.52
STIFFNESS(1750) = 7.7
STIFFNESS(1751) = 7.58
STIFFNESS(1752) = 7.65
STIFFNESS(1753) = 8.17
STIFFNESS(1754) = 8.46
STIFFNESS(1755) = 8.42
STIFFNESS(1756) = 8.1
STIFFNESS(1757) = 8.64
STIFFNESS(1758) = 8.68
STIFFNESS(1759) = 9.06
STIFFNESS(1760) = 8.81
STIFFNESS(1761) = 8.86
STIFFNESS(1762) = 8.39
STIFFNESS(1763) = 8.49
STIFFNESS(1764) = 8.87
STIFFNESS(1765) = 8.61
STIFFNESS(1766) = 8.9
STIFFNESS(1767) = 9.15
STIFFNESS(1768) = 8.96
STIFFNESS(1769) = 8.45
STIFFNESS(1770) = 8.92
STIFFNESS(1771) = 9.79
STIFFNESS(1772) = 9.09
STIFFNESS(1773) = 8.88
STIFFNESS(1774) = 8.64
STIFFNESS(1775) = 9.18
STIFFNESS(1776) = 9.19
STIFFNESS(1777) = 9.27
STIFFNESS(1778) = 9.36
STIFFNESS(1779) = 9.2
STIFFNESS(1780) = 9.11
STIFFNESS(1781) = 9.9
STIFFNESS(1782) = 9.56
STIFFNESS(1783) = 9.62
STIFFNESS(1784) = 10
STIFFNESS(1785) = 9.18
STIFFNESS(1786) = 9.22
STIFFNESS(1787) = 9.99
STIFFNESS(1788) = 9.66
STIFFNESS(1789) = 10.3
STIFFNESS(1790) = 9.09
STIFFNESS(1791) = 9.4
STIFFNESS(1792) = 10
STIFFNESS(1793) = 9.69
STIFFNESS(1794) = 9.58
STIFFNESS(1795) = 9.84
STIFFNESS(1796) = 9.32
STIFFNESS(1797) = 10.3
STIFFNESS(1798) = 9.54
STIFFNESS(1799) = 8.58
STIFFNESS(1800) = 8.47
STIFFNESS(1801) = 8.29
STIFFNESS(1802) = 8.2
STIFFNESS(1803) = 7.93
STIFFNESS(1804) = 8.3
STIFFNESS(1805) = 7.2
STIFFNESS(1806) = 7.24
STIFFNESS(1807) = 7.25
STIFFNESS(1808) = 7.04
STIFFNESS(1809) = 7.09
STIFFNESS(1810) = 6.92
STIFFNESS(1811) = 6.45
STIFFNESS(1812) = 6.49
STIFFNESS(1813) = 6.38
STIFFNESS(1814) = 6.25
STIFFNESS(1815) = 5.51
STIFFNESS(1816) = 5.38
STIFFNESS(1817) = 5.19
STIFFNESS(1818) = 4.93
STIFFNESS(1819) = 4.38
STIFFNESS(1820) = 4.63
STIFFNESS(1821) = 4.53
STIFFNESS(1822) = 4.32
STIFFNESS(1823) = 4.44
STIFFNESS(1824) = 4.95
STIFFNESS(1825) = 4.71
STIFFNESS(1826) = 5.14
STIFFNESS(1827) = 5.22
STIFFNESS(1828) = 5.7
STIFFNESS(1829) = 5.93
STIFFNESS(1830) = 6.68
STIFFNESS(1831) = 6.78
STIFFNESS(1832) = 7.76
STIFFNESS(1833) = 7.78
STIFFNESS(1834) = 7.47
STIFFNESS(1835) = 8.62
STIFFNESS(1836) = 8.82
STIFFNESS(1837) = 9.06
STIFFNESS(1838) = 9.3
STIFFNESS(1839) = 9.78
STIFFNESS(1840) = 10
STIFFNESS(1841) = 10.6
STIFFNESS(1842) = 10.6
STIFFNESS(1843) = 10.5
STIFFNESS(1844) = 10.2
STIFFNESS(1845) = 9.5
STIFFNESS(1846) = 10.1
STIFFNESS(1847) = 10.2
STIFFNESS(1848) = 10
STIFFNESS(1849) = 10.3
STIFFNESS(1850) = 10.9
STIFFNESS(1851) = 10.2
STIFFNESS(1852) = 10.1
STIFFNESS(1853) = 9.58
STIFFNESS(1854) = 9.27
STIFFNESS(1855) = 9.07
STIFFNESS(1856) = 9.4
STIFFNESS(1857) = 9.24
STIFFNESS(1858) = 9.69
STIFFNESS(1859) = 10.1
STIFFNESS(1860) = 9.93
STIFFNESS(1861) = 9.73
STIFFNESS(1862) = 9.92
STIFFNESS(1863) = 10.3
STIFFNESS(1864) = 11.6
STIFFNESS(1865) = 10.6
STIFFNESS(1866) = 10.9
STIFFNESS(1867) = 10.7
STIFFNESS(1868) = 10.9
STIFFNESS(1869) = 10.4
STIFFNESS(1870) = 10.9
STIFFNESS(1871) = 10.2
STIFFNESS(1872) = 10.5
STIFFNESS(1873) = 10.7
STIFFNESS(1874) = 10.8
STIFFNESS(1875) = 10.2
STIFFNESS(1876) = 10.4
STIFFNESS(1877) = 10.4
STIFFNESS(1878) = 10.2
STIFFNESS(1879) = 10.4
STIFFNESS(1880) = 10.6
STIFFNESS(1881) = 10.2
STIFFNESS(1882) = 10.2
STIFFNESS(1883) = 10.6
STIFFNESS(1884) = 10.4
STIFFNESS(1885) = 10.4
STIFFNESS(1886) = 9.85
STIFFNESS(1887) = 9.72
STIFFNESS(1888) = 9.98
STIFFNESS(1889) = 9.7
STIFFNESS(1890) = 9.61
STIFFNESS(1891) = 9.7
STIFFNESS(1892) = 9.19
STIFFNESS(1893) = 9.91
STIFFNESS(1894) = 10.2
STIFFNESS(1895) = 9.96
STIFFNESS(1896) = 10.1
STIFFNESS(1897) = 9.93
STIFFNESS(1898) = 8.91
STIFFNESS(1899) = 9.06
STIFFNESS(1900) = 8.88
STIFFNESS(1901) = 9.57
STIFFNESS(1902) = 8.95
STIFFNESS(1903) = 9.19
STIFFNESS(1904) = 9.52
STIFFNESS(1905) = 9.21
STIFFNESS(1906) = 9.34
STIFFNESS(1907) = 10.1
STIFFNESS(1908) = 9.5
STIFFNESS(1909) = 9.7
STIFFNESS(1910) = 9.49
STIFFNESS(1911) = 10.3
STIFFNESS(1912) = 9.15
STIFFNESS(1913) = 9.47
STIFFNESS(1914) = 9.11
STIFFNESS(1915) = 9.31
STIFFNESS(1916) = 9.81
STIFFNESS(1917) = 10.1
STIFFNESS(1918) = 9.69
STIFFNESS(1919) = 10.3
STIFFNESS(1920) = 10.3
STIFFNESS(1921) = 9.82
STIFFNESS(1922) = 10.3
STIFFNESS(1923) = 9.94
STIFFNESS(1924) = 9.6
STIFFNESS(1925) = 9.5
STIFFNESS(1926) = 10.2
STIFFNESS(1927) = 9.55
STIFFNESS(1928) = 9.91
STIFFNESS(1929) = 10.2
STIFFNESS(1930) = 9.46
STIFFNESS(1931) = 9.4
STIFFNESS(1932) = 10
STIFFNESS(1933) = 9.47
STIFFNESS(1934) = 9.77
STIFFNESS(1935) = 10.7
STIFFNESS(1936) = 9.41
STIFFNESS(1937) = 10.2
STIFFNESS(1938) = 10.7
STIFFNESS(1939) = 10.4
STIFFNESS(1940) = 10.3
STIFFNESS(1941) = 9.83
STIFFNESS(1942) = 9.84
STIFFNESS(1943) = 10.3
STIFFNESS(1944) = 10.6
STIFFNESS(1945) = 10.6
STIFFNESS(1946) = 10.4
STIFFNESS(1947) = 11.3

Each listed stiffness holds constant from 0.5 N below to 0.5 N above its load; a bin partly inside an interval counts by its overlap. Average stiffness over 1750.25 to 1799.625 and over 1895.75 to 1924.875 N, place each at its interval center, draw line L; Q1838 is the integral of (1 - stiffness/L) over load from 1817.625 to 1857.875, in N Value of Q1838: 5.6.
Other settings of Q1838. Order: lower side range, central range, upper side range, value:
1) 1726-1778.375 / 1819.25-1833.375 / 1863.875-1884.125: 5.9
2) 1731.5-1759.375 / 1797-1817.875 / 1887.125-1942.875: 3.1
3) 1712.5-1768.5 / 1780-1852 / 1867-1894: 5.7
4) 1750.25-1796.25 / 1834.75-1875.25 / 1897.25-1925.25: -3.1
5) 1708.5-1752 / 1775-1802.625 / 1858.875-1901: -5.0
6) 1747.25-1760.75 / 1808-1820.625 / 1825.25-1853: 4.0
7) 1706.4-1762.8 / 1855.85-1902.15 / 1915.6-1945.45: -4.5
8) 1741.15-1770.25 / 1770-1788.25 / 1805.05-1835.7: -4.6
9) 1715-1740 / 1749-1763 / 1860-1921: -3.5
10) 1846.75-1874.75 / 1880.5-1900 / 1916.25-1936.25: 0.4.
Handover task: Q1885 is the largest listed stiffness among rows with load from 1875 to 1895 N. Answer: 10.6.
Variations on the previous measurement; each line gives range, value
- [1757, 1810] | 10.3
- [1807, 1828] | 7.25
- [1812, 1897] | 11.6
